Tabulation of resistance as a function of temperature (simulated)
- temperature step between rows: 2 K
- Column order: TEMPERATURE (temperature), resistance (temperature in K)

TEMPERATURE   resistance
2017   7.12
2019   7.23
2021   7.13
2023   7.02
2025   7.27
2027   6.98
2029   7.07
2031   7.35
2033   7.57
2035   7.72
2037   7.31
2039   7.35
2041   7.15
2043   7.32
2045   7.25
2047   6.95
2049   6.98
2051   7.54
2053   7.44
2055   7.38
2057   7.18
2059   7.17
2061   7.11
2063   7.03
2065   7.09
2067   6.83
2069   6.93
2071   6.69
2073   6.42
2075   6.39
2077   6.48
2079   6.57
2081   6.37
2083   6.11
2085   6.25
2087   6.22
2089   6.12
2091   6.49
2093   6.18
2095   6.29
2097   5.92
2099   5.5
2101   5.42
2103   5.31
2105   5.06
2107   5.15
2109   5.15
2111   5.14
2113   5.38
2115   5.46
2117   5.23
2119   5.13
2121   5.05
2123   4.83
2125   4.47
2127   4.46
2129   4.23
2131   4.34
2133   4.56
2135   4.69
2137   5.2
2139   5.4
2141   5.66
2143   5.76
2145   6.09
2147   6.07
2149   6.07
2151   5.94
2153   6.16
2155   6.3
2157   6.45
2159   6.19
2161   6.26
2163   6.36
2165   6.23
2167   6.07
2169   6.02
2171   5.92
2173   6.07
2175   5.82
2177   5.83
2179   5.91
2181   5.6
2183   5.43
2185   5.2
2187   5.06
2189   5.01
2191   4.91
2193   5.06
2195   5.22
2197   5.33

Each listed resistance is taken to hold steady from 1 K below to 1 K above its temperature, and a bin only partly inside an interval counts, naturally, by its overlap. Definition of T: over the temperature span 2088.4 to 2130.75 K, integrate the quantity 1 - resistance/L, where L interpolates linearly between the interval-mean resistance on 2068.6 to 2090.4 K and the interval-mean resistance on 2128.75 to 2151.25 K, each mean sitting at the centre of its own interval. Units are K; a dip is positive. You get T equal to 4.2 K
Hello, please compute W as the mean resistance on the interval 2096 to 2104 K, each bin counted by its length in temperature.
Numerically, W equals 5.54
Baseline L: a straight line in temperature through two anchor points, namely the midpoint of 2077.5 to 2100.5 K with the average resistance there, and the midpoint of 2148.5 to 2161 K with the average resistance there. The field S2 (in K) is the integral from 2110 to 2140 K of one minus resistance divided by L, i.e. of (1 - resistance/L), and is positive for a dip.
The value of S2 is 6.2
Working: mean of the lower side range 6.17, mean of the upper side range 6.2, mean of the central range 4.9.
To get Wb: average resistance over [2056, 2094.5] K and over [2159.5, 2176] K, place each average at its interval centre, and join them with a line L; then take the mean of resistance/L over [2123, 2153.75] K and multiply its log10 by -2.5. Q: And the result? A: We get 0.189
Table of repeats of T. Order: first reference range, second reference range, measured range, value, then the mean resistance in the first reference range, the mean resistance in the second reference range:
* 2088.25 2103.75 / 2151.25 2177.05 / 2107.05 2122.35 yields 2.0 K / 5.91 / 6.13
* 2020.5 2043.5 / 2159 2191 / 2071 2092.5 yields 1.3 K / 7.27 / 5.77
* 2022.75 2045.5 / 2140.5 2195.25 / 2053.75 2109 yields 3.6 K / 7.29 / 5.82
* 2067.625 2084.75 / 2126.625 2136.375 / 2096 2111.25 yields 0.4 K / 6.49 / 4.48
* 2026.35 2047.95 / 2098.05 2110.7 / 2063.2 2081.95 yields -1.3 K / 7.28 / 5.26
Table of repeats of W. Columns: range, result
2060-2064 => 7.07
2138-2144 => 5.61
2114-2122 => 5.22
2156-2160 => 6.32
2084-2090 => 6.2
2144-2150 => 6.08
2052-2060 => 7.29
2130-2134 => 4.45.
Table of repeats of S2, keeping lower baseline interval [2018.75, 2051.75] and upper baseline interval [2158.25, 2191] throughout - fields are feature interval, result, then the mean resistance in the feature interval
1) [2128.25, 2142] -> 2.9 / 4.88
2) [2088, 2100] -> 1.0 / 6.08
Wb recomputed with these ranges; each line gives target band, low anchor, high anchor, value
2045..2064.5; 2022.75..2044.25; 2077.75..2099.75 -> -0.051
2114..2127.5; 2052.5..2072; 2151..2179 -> 0.298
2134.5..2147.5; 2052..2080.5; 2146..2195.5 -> 0.103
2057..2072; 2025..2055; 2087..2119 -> -0.058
